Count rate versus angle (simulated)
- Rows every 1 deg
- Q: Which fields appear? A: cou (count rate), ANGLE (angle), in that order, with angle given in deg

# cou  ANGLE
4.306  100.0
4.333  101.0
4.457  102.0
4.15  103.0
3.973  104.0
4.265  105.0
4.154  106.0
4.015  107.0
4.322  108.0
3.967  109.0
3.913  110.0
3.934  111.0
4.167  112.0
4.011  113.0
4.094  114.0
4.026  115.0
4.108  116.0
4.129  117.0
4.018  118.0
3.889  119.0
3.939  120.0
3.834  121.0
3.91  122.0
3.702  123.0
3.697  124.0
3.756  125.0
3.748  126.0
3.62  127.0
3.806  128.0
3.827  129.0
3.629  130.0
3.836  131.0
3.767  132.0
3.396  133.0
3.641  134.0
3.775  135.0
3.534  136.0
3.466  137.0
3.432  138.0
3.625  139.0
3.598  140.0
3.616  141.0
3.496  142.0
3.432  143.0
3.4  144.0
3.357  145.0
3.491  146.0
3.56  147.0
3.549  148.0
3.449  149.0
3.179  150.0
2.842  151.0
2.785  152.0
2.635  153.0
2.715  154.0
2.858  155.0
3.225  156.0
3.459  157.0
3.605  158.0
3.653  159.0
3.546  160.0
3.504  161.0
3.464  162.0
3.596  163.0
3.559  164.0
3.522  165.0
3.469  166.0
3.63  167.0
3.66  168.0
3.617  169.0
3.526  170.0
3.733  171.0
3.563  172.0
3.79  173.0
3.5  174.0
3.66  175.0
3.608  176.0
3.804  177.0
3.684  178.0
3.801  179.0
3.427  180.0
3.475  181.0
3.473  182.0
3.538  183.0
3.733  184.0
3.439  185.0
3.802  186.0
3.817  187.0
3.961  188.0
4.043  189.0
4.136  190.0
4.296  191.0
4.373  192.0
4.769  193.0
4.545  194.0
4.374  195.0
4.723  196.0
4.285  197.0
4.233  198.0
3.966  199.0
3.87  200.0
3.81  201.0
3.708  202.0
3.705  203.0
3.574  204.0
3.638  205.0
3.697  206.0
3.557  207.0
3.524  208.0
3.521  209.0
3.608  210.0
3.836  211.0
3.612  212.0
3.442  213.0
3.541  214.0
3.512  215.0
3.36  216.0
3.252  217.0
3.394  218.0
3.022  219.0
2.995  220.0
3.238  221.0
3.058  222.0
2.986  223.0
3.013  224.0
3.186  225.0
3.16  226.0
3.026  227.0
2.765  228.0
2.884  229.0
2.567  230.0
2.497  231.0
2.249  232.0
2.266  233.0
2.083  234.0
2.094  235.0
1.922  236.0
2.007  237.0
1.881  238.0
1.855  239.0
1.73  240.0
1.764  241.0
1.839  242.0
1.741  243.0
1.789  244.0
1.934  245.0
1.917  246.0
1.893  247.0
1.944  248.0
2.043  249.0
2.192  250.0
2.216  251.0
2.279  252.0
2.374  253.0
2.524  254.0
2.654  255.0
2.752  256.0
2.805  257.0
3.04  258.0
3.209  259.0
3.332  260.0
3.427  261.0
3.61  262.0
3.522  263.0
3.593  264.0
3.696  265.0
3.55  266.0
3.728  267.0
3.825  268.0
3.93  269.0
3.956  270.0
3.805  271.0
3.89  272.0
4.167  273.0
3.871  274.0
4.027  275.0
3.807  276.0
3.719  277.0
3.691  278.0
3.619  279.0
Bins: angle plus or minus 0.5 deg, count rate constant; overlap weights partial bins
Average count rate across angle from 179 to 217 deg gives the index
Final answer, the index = 3.83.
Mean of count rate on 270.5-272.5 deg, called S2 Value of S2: 3.85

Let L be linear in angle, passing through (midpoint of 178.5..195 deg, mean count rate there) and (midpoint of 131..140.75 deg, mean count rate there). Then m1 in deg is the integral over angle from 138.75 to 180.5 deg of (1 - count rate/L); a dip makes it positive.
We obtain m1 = 3.3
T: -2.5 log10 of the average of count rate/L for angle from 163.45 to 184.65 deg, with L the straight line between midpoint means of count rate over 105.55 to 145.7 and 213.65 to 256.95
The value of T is -0.12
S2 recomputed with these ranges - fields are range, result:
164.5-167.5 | 3.54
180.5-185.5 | 3.53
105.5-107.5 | 4.08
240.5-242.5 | 1.8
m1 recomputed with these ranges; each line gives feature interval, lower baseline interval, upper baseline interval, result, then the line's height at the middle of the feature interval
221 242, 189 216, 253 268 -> 6.6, 3.57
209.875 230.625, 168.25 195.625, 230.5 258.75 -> -2.8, 2.81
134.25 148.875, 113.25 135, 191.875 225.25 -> 1.0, 3.8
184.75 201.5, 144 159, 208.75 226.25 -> -4.5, 3.28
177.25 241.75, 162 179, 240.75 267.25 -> -3.1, 3.16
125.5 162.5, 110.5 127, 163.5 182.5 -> 3.3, 3.78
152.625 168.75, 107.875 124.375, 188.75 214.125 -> 2.3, 3.96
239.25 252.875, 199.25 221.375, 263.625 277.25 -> 6.4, 3.71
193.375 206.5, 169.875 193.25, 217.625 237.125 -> -2.5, 3.36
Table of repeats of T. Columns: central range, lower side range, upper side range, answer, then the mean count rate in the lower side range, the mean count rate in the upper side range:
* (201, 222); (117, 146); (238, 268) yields -0.18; 3.67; 2.59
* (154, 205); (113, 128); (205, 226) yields -0.06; 3.89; 3.37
